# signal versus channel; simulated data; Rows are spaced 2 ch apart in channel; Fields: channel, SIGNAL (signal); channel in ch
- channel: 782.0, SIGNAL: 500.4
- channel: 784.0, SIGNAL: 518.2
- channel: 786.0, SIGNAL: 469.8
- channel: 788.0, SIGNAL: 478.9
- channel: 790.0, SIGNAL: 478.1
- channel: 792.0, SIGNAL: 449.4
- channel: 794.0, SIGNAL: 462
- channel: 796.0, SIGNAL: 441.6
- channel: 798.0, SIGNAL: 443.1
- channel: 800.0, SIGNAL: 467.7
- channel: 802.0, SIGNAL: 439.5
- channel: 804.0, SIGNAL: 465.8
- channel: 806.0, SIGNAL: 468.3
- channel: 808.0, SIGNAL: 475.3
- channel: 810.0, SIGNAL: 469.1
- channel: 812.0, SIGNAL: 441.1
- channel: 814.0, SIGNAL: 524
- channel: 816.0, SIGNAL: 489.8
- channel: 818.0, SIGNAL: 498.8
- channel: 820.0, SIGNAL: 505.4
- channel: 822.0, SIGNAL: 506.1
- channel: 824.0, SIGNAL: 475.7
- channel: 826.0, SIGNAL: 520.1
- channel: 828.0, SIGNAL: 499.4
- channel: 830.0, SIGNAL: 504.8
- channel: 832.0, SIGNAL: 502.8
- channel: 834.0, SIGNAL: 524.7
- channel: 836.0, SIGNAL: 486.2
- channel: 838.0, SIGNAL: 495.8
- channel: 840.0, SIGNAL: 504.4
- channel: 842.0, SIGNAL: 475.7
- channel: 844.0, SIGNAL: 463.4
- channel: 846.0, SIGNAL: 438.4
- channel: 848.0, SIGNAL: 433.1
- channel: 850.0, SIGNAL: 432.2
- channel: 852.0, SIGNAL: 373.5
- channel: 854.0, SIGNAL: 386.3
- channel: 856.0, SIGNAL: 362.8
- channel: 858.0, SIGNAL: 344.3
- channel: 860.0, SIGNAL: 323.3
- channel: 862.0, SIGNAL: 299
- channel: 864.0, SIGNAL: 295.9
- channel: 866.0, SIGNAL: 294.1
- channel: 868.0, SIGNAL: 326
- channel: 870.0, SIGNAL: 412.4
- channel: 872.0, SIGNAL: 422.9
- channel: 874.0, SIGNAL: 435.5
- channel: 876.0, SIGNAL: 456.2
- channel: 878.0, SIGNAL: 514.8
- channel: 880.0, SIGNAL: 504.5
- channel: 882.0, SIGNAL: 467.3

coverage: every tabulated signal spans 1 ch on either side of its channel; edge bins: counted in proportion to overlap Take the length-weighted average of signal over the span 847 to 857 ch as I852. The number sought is 398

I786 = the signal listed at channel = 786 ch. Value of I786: 469.8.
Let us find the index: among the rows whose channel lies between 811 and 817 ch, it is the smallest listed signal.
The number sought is 441.1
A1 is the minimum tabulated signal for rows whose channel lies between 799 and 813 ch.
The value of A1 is 439.5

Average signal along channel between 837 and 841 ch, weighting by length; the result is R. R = 500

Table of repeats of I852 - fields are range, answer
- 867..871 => 369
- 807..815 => 477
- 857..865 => 316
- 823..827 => 498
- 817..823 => 503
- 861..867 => 296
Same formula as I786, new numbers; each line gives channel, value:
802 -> 439.5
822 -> 506.1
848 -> 433.1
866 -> 294.1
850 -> 432.2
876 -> 456.2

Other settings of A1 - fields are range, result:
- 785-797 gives 441.6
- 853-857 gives 362.8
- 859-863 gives 299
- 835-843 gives 475.7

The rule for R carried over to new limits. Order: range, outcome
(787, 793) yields 469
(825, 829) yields 510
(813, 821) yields 504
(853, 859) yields 364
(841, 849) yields 453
